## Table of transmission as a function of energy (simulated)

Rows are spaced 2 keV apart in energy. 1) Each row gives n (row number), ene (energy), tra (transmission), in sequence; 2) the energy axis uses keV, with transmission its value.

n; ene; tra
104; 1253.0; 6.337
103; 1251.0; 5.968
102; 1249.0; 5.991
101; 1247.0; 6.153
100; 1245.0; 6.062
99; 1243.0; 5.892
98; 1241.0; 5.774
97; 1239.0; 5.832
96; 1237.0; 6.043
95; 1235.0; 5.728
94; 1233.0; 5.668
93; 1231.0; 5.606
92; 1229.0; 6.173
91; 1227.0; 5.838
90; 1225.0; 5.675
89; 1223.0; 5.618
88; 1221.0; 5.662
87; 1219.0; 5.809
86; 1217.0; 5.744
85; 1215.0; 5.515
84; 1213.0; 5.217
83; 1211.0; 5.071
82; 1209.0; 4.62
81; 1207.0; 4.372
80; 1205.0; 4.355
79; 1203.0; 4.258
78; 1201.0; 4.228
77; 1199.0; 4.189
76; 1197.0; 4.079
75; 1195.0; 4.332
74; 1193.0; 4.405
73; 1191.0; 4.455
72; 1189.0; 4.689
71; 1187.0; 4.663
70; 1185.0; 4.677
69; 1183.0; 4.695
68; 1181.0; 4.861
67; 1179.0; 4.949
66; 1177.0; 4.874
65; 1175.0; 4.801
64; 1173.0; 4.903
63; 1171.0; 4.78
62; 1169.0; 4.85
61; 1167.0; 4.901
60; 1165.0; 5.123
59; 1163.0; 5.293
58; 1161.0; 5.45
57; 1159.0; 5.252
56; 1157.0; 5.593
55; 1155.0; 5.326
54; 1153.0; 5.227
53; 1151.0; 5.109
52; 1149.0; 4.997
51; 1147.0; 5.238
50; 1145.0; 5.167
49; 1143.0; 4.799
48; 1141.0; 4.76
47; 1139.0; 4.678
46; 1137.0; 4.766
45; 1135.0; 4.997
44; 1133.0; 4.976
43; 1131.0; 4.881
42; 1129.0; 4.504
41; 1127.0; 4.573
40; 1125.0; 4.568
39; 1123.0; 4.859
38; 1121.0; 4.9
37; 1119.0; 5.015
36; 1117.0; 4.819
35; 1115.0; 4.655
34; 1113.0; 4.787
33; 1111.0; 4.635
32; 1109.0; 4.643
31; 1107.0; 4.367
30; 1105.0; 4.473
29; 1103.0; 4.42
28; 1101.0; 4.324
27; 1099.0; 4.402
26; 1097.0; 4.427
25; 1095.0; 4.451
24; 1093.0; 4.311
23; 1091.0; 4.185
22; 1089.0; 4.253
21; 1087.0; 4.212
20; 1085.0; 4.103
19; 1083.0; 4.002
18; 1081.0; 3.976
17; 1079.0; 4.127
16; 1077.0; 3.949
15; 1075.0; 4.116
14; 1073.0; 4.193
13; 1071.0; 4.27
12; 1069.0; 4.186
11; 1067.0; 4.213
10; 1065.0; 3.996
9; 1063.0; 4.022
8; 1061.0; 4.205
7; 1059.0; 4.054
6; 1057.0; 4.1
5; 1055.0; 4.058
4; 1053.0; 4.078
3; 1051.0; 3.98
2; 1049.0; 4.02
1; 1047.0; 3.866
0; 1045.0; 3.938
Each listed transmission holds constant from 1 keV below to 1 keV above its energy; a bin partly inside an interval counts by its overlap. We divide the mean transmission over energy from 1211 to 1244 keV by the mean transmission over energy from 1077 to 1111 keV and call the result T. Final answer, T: 1.3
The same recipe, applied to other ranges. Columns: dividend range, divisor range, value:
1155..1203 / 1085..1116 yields 1.08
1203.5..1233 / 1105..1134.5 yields 1.14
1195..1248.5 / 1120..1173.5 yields 1.07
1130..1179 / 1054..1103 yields 1.20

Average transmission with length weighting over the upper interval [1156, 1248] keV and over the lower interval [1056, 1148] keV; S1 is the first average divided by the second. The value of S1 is 1.2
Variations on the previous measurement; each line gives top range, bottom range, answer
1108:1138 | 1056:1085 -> 1.16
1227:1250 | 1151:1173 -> 1.14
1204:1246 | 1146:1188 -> 1.10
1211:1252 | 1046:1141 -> 1.32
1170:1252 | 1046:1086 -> 1.27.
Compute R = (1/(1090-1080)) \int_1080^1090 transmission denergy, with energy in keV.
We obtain 4.11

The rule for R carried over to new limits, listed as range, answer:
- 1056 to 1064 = 4.1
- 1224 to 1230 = 5.9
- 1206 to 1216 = 4.96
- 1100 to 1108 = 4.4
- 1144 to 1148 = 5.2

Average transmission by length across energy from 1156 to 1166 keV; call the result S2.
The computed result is 5.34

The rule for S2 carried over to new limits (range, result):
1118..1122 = 4.96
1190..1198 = 4.32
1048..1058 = 4.05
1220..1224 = 5.64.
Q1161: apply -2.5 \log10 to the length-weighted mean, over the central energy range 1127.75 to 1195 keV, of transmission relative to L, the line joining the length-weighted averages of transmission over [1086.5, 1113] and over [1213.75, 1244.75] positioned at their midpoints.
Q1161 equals 0.03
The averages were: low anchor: 4.41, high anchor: 5.77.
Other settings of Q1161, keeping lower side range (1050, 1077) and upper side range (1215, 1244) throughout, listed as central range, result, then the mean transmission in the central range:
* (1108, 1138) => -0.02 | 4.77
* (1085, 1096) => 0.03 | 4.27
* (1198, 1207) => 0.28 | 4.27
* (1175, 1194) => 0.13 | 4.7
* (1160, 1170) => 0.00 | 5.12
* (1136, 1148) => 0.00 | 4.9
